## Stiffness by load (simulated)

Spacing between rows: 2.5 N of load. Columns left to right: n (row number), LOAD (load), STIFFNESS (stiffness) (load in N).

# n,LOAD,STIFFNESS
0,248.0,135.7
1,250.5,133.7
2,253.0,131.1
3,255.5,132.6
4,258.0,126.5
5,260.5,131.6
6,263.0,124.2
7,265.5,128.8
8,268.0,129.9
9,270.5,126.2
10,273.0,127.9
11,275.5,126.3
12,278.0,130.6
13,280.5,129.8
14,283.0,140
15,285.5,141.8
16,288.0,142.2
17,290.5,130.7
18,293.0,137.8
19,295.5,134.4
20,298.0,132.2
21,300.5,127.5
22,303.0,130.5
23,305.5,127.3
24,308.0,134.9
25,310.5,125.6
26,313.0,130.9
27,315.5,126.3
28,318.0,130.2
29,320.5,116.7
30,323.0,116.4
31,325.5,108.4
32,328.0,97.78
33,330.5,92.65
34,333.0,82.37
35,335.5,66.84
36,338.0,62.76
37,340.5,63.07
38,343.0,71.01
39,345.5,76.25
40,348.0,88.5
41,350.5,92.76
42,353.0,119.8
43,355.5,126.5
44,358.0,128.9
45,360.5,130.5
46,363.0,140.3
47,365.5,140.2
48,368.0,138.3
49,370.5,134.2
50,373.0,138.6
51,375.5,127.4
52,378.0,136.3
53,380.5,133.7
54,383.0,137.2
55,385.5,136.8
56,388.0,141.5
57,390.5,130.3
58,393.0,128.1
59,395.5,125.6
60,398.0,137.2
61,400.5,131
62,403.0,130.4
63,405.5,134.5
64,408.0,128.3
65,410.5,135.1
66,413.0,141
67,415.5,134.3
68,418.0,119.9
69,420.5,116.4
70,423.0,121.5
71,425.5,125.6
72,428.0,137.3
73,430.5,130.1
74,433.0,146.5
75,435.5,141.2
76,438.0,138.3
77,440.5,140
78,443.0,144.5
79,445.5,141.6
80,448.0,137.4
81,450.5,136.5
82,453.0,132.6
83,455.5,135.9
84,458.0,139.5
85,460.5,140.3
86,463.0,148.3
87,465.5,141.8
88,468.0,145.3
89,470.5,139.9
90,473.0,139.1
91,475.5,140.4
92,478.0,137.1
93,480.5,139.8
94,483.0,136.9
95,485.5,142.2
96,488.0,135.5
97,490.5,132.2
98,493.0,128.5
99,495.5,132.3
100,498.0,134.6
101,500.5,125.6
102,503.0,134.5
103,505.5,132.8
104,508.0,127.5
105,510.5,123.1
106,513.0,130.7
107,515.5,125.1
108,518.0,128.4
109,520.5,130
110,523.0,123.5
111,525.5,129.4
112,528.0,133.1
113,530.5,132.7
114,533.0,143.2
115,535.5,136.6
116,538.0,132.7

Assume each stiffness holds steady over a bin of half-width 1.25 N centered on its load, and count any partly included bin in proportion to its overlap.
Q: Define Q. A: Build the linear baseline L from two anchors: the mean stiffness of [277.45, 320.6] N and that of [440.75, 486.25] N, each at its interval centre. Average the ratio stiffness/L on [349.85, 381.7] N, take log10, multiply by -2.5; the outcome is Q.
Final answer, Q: 0.04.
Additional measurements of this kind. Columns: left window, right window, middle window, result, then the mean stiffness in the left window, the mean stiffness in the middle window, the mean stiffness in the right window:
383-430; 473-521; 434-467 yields -0.065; 131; 140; 133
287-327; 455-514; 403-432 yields 0.028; 128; 130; 136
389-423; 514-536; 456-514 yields -0.043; 130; 136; 131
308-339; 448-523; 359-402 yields -0.158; 106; 134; 135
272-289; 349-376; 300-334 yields 0.122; 134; 118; 129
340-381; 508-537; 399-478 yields -0.102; 118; 136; 130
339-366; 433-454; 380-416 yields -0.095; 106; 134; 140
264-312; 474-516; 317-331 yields 0.189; 132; 111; 133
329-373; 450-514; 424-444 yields -0.111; 104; 138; 136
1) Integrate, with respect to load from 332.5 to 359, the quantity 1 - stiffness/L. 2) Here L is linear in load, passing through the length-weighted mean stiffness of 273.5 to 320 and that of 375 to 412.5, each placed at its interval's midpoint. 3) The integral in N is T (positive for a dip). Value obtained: 8.7 N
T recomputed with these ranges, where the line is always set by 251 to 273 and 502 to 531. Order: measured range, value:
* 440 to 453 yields -1.03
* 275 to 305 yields -1.09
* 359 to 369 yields -0.63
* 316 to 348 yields 9.39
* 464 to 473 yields -0.90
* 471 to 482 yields -0.85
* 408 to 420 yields -0.19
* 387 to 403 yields -0.37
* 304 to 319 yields -0.02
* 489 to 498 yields -0.18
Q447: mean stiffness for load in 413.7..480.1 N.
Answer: 137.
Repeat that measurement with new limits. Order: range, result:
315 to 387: 112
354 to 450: 134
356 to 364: 132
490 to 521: 130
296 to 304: 130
